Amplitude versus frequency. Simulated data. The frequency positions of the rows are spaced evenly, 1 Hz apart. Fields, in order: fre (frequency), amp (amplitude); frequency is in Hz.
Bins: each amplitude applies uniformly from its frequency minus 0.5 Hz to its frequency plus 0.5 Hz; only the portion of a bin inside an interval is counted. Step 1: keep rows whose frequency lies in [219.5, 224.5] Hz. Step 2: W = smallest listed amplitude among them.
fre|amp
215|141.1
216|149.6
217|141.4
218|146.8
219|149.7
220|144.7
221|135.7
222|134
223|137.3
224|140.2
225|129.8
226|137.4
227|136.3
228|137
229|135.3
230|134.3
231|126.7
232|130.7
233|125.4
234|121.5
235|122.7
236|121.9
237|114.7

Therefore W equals 134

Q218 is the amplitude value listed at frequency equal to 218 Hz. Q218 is 146.8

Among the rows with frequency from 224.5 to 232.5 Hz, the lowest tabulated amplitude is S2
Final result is 126.7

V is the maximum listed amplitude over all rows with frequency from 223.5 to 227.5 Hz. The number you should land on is 140.2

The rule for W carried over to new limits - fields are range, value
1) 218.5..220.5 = 144.7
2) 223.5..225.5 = 129.8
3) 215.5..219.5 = 141.4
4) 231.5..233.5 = 125.4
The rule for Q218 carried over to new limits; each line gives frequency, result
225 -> 129.8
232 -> 130.7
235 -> 122.7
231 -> 126.7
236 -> 121.9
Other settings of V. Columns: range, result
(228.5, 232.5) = 135.3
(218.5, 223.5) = 149.7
